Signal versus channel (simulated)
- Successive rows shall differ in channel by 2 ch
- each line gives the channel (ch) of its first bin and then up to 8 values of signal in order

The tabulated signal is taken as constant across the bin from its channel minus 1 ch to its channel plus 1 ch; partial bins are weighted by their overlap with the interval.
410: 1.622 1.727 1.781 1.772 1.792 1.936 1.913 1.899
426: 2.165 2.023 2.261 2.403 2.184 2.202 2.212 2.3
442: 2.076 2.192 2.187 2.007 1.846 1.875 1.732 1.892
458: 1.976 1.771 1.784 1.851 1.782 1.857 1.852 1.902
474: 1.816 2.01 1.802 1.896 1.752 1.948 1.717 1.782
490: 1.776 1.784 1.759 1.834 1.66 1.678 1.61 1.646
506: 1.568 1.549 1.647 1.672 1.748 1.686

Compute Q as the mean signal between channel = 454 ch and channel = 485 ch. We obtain 1.86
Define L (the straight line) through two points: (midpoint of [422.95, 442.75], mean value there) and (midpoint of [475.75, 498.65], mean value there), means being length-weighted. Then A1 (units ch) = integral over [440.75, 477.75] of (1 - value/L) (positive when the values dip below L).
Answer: 1.5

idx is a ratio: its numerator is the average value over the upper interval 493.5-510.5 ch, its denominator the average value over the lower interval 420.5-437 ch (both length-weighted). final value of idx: 0.78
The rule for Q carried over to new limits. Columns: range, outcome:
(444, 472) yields 1.89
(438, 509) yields 1.85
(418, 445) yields 2.12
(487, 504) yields 1.73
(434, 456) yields 2.06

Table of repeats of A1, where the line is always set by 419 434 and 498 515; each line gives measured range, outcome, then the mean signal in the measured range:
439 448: -0.8 ch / 2.17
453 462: 0.4 ch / 1.84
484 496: -0.4 ch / 1.78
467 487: -0.5 ch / 1.86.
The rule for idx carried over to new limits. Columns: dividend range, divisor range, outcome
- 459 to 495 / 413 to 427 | 0.96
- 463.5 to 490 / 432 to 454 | 0.87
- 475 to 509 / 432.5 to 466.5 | 0.87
